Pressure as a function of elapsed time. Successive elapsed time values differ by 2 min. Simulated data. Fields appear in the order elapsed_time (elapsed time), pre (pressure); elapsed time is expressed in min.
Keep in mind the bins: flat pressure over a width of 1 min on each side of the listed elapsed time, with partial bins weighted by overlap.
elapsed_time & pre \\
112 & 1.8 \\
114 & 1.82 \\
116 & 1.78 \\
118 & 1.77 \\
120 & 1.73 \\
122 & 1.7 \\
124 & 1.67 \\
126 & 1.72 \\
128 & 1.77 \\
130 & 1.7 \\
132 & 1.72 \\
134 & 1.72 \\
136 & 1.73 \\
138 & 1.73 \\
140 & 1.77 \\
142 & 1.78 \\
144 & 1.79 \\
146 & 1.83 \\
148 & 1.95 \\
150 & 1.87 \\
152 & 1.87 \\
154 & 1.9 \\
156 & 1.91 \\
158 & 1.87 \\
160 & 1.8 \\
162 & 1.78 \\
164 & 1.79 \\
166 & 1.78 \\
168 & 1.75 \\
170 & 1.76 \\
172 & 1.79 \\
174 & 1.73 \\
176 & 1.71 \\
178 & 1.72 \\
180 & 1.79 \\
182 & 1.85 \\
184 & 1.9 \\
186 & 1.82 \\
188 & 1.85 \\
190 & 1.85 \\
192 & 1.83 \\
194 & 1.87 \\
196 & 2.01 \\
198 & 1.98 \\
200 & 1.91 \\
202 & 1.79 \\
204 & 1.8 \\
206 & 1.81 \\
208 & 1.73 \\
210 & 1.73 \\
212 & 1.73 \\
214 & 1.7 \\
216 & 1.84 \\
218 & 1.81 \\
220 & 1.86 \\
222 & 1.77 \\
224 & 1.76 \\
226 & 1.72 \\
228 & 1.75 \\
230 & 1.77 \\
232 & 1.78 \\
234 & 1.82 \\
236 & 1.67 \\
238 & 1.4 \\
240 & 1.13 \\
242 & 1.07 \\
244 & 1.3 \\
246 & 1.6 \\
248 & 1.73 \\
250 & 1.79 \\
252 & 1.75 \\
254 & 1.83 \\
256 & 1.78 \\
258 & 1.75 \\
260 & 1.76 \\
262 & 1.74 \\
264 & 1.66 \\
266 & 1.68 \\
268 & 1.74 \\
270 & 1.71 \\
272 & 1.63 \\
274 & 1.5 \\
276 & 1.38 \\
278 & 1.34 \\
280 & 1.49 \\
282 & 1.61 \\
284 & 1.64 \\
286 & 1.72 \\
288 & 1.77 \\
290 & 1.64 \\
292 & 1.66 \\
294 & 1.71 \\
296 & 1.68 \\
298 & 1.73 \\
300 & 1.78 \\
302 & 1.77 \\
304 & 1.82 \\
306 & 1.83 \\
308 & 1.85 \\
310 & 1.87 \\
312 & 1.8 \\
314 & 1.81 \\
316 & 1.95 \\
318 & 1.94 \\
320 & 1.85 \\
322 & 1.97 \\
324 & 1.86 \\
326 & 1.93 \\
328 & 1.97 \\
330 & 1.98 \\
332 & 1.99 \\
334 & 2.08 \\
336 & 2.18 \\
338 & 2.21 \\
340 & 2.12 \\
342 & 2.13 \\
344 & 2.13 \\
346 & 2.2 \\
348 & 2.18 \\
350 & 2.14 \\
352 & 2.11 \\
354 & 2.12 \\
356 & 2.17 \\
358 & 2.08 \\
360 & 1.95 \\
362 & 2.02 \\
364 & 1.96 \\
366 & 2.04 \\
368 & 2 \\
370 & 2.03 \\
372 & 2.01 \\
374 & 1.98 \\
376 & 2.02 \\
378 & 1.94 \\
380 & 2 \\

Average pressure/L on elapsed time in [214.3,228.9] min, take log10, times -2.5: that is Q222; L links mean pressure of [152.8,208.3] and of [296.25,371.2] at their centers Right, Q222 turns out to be 0.05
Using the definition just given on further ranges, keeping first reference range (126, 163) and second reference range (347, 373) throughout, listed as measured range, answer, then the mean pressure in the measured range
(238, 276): 0.20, 1.61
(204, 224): 0.07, 1.78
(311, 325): 0.07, 1.88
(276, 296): 0.22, 1.61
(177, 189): 0.02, 1.82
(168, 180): 0.06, 1.75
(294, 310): 0.12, 1.78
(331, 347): -0.05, 2.13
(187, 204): -0.01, 1.88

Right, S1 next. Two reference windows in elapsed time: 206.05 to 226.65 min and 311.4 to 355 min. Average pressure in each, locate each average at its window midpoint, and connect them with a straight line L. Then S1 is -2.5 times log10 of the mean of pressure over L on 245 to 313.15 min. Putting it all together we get 0.13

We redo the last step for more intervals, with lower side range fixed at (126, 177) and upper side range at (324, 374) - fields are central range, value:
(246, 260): 0.102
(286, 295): 0.169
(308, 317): 0.089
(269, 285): 0.267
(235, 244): 0.406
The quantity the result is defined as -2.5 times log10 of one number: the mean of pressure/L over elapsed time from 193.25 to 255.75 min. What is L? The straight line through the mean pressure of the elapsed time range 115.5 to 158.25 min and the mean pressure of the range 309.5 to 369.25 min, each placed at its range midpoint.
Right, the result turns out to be 0.10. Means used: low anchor 1.78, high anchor 2.03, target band 1.72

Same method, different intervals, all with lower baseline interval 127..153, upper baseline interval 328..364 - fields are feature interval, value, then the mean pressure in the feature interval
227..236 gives 0.09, 1.77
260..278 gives 0.22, 1.62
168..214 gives 0.03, 1.81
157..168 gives 0.01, 1.8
